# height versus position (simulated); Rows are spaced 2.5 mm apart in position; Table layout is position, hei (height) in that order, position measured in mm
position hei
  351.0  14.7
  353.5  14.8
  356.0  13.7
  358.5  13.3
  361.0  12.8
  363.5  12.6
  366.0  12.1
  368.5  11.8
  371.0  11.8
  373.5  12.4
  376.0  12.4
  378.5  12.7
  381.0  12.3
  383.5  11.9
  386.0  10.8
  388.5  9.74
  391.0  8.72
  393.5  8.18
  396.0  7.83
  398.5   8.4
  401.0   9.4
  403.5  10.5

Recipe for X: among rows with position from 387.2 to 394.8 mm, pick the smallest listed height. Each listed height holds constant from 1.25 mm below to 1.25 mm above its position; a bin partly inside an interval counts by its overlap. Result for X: 8.18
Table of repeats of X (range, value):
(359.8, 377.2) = 11.8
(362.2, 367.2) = 12.1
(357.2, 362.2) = 12.8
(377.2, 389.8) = 9.74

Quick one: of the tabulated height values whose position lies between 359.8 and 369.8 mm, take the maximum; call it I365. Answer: 12.8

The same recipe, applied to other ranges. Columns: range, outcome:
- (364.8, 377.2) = 12.4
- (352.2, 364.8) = 14.8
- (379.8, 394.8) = 12.3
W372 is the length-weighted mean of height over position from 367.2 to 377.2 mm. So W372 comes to 12.1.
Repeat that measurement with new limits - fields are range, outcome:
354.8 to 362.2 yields 13.3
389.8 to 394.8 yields 8.44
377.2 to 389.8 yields 11.5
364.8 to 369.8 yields 11.9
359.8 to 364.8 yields 12.7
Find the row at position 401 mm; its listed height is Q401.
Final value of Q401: 9.4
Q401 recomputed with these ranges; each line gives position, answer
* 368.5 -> 11.8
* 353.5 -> 14.8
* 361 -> 12.8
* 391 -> 8.72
